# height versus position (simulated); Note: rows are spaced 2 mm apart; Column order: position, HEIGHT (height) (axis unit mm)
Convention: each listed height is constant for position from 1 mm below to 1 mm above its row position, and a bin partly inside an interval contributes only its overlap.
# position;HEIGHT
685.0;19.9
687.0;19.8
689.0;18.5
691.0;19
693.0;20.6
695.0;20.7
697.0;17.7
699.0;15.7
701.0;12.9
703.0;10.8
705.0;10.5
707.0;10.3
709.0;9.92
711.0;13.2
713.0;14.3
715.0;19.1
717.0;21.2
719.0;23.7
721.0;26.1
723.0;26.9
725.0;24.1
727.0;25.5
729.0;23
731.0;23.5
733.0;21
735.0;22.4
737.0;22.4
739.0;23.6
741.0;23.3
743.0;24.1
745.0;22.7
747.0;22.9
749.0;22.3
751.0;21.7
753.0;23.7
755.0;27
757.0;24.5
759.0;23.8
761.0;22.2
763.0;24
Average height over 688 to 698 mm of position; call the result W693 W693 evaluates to 19.3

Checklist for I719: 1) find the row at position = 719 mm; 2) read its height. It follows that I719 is 23.7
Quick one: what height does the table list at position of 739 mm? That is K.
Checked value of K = 23.6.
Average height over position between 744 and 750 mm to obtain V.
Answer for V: 22.6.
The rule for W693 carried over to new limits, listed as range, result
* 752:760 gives 24.8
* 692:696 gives 20.6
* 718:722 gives 24.9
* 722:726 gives 25.5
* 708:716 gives 14.1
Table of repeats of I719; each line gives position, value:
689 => 18.5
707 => 10.3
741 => 23.3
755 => 27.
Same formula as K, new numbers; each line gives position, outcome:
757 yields 24.5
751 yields 21.7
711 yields 13.2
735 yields 22.4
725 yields 24.1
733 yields 21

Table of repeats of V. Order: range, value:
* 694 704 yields 15.6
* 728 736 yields 22.5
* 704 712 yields 11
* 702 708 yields 10.5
